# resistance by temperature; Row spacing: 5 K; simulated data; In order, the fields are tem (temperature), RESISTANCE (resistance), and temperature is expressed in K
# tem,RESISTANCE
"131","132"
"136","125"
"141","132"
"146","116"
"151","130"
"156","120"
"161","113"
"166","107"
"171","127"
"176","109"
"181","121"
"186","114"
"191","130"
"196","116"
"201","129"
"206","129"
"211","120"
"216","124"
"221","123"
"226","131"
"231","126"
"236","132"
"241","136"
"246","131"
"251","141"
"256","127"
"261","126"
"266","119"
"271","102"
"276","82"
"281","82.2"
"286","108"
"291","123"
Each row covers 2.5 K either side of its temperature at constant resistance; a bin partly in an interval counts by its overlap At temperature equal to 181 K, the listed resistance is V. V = 121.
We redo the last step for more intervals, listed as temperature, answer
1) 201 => 129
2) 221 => 123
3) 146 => 116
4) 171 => 127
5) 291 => 123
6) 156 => 120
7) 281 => 82.2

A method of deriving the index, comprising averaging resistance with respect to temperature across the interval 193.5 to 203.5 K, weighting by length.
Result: 122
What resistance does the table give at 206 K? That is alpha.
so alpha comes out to 129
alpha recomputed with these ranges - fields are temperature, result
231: 126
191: 130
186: 114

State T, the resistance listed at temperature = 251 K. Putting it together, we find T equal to 141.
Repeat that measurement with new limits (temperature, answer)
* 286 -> 108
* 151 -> 130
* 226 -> 131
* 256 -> 127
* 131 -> 132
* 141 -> 132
